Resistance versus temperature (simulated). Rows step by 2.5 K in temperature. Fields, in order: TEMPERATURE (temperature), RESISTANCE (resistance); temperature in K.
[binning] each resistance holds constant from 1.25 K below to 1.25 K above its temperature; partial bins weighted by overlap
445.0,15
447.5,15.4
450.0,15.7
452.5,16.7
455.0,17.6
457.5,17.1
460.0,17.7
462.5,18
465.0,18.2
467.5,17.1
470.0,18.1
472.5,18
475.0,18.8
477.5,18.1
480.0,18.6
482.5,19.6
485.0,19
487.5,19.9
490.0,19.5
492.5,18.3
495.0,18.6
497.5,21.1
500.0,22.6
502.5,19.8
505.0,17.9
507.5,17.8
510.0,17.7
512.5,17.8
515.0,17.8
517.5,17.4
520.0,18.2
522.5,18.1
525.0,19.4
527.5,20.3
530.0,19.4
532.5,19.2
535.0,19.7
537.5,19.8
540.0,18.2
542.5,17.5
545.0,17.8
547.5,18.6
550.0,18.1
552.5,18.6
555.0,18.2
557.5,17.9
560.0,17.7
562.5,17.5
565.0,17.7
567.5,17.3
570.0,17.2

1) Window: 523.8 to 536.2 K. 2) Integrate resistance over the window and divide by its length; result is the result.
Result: 19.6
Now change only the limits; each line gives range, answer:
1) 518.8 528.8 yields 19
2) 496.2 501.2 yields 21.8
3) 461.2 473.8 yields 17.9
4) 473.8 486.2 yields 18.8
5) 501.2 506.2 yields 18.9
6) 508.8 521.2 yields 17.8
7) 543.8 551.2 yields 18.2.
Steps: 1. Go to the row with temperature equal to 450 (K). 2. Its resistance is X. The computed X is 15.7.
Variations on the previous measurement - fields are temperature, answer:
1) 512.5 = 17.8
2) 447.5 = 15.4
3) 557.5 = 17.9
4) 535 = 19.7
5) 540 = 18.2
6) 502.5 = 19.8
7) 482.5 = 19.6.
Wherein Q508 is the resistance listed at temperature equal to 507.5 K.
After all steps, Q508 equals 17.8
